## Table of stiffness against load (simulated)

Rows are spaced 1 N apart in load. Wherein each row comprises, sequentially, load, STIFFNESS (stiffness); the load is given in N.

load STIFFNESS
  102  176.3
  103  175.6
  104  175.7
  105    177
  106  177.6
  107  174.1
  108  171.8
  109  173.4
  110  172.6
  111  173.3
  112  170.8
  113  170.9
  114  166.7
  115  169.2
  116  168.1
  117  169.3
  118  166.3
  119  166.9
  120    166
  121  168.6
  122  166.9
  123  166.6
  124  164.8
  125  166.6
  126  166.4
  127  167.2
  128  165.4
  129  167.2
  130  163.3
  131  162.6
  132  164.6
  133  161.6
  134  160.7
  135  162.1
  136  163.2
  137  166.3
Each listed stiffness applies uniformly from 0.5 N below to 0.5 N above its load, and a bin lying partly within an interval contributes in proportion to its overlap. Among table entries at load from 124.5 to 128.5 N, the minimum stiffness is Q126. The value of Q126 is 165.4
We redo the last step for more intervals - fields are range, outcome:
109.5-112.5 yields 170.8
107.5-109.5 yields 171.8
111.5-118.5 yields 166.3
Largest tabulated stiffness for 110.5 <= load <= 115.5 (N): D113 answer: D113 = 173.3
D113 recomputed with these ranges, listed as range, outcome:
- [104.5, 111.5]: 177.6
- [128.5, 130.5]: 167.2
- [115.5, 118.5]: 169.3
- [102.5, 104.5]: 175.7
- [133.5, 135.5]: 162.1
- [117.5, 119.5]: 166.9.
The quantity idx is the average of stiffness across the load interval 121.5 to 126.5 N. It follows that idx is 166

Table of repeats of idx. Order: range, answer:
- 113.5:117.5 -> 168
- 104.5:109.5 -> 175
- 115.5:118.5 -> 168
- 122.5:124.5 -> 166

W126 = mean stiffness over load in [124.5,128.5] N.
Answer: 166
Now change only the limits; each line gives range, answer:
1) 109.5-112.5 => 172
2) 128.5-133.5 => 164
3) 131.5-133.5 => 163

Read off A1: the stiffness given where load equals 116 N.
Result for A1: 168.1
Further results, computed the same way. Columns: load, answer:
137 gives 166.3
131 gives 162.6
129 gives 167.2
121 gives 168.6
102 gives 176.3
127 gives 167.2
